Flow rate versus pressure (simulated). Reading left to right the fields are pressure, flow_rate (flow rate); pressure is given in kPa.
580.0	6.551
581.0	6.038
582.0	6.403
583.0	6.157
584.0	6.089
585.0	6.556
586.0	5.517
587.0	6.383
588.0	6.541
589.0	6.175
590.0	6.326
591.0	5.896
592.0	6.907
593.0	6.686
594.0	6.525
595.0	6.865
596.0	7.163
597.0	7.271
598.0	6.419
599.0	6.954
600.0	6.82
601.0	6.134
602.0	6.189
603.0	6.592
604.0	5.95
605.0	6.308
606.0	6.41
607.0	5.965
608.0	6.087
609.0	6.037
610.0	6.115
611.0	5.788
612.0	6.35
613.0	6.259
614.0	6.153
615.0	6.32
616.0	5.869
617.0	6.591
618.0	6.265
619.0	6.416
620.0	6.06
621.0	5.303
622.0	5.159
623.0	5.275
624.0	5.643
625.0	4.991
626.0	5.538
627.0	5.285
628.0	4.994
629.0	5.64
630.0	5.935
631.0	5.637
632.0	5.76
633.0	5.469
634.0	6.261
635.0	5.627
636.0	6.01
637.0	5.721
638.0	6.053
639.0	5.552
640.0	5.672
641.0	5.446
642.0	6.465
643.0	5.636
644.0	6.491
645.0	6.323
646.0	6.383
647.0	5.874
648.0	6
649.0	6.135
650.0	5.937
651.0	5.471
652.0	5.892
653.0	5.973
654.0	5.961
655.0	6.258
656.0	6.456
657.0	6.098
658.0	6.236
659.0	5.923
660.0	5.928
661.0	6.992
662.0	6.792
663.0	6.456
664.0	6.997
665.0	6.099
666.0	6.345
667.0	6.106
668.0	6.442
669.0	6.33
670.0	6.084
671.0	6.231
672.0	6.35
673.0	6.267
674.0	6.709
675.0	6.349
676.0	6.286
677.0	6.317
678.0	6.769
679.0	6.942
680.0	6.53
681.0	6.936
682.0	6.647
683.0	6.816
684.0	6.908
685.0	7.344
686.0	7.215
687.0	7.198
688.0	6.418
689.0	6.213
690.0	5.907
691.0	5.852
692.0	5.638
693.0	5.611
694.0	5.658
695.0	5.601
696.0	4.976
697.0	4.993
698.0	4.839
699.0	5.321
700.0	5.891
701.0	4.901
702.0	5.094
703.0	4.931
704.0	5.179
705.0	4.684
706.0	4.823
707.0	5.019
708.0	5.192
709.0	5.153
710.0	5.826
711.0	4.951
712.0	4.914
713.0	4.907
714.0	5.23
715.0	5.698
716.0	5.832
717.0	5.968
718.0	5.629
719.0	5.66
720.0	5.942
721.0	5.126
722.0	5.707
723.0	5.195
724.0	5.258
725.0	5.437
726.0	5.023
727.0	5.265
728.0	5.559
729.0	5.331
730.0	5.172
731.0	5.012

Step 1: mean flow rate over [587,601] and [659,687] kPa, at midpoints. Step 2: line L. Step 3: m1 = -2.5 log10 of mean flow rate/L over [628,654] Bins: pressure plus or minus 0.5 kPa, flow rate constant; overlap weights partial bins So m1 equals 0.12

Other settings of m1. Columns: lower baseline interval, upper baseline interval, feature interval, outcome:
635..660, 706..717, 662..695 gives -0.14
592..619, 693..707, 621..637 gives 0.10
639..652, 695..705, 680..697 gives -0.18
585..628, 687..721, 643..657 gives -0.04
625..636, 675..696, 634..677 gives -0.03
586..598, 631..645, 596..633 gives 0.04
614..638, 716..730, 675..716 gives -0.05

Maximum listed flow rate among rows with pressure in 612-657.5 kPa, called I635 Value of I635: 6.591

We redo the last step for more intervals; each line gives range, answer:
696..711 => 5.891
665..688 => 7.344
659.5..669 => 6.997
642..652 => 6.491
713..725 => 5.968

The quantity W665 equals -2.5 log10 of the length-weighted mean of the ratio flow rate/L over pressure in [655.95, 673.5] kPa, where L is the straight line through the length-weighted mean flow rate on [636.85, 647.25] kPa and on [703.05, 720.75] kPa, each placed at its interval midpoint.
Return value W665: -0.10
